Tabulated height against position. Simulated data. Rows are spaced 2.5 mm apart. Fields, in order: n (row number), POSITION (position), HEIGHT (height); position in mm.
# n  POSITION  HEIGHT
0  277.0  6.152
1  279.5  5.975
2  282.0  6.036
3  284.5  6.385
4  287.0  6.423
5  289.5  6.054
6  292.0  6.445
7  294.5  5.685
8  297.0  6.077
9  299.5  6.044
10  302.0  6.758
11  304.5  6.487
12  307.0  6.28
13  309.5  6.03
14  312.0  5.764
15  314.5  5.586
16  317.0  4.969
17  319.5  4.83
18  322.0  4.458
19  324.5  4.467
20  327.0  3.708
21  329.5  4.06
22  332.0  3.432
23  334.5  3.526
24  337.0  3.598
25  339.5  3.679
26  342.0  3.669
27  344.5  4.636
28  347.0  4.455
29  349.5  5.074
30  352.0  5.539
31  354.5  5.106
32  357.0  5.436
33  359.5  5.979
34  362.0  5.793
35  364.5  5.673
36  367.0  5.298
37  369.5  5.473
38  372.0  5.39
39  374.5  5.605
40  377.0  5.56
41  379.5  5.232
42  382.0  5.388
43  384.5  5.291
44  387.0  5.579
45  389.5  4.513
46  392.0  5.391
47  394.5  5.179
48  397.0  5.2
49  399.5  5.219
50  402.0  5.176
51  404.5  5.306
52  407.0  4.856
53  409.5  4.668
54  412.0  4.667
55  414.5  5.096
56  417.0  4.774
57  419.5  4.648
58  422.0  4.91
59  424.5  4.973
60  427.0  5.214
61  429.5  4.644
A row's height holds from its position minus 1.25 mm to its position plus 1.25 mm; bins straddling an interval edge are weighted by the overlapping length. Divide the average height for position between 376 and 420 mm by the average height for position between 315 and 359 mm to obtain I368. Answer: 1.15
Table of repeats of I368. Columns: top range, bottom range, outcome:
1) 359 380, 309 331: 1.15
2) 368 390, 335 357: 1.19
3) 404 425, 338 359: 1.03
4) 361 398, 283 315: 0.87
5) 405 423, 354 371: 0.87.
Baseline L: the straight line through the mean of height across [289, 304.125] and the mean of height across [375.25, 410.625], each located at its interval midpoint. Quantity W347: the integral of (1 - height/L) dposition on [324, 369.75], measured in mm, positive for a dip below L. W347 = 8.1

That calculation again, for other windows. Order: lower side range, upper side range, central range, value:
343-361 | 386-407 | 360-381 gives -1.4 mm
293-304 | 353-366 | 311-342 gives 8.5 mm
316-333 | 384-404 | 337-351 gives 0.9 mm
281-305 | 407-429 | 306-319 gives 0.8 mm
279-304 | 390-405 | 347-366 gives 0.5 mm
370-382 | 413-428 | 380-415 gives 0.6 mm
